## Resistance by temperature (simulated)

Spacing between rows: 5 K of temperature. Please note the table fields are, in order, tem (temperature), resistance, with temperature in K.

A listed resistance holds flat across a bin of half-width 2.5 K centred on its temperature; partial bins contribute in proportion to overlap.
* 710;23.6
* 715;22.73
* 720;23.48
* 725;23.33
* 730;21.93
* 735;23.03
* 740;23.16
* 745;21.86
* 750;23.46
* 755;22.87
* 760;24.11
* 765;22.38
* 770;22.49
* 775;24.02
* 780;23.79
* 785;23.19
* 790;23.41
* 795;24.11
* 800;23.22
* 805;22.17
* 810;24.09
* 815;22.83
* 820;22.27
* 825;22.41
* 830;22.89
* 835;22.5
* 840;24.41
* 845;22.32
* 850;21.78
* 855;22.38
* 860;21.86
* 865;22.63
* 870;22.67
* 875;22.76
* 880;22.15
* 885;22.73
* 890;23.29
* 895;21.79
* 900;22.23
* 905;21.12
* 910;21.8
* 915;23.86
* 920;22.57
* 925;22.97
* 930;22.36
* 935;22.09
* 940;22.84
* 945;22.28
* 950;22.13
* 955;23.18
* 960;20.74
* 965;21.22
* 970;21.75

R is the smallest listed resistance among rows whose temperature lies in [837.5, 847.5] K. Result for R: 22.32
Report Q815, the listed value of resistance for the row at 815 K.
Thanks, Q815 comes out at 22.83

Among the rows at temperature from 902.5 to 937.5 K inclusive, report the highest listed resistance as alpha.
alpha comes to 23.86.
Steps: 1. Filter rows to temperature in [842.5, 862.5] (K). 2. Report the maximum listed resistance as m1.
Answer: 22.38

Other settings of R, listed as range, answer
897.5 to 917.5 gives 21.12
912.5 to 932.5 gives 22.36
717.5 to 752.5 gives 21.86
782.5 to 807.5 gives 22.17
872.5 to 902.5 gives 21.79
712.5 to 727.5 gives 22.73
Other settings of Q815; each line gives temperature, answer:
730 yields 21.93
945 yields 22.28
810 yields 24.09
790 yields 23.41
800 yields 23.22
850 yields 21.78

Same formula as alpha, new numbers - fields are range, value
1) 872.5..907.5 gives 23.29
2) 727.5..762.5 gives 24.11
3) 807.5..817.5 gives 24.09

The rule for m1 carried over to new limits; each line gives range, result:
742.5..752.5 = 23.46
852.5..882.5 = 22.76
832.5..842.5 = 24.41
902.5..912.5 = 21.8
